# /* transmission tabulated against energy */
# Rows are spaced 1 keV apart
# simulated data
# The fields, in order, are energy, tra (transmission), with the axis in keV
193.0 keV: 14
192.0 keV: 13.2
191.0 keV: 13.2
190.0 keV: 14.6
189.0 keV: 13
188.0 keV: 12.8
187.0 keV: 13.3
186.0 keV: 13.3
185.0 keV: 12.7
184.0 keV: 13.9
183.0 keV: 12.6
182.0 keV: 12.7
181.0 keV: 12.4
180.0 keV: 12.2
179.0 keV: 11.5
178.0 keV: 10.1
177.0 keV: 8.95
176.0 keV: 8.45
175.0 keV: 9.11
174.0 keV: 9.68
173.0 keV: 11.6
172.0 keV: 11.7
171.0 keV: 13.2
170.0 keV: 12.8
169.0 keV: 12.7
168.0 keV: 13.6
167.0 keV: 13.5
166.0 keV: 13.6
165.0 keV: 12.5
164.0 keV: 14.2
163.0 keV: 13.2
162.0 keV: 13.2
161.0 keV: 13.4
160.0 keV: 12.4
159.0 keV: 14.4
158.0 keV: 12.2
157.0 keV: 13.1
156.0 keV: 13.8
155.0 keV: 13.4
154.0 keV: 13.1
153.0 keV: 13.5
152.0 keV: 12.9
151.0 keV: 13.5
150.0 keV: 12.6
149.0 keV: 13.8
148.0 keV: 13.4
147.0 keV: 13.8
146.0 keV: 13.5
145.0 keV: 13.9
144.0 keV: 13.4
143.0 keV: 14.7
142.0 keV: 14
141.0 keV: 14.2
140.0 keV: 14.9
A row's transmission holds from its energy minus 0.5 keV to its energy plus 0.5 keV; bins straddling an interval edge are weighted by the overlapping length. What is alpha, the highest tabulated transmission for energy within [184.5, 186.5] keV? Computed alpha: 13.3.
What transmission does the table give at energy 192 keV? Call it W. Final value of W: 13.2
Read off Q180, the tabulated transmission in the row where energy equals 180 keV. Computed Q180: 12.2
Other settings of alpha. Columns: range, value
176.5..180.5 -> 12.2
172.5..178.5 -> 11.6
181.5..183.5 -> 12.7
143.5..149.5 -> 13.9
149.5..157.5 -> 13.8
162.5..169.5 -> 14.2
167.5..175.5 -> 13.6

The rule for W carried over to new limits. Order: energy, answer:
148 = 13.4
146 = 13.5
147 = 13.8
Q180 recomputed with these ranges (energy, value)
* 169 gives 12.7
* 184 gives 13.9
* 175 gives 9.11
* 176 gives 8.45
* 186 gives 13.3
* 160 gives 12.4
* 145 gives 13.9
